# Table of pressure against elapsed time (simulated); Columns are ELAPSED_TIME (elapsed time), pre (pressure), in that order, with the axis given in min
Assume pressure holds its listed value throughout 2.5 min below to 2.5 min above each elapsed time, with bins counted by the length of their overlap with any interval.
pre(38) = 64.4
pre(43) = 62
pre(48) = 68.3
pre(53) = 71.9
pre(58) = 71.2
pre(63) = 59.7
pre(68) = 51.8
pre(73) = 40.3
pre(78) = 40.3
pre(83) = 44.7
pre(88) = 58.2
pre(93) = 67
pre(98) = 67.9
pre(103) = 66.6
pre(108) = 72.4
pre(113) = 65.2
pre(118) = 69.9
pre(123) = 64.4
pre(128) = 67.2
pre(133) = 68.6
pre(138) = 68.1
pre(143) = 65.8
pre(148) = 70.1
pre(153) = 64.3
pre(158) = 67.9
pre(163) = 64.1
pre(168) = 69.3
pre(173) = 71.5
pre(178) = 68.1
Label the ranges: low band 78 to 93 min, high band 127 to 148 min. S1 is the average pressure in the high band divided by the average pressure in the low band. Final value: 1.30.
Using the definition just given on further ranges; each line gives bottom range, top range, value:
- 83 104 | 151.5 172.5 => 1.07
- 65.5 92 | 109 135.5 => 1.40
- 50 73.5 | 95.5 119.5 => 1.12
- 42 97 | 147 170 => 1.15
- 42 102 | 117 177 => 1.15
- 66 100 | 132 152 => 1.29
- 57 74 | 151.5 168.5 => 1.19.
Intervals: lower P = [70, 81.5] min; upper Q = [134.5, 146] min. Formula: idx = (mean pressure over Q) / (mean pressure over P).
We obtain 1.6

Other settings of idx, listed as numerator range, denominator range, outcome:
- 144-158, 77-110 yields 1.11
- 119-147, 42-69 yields 1.03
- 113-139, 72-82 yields 1.64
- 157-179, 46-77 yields 1.15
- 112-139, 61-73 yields 1.29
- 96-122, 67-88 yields 1.50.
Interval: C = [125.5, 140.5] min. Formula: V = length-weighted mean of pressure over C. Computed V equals 68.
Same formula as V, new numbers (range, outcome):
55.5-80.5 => 52.7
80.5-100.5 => 59.5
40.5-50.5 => 65.2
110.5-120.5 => 67.5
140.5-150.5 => 68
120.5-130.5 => 65.8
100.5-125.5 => 67.7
